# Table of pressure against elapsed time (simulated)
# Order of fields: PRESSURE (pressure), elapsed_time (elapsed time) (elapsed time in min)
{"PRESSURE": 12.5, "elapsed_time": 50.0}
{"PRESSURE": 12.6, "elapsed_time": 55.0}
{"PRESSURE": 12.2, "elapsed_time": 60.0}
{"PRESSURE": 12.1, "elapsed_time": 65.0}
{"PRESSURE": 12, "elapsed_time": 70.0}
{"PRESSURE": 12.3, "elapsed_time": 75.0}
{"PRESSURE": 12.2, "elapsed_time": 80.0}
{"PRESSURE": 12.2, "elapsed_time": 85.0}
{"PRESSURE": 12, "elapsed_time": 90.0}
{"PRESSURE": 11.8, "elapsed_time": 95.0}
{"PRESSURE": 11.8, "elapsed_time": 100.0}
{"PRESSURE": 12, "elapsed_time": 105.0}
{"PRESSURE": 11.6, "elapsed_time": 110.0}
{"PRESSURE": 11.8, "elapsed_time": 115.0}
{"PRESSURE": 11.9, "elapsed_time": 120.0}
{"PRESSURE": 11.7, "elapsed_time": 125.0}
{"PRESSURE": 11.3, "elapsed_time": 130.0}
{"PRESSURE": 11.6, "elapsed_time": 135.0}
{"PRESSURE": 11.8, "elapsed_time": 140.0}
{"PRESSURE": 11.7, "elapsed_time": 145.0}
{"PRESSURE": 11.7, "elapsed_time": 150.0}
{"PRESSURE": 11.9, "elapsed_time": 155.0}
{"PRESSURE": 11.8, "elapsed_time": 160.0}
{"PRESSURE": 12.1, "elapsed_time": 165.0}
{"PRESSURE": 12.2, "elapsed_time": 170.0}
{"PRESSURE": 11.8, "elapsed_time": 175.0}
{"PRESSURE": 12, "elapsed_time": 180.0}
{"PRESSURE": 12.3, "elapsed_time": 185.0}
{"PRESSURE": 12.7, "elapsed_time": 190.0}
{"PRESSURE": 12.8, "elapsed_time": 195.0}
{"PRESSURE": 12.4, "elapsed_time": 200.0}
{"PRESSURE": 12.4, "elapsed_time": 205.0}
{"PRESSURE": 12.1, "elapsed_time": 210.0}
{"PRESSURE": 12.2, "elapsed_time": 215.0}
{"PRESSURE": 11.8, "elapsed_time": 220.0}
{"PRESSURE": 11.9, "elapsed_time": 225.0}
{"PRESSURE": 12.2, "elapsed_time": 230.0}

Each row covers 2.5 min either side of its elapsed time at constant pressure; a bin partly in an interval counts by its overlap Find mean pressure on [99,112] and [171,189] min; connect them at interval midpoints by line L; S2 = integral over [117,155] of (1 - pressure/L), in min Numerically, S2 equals 0.8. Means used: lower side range 11.8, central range 11.7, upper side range 12.1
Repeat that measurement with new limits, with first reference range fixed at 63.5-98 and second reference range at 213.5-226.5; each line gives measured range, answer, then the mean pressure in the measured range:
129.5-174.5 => 0.77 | 11.8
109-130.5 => 0.62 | 11.7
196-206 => -0.41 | 12.5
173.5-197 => -0.68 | 12.3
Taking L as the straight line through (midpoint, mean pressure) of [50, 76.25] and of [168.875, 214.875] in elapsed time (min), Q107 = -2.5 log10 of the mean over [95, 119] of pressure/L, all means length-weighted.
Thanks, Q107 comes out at 0.04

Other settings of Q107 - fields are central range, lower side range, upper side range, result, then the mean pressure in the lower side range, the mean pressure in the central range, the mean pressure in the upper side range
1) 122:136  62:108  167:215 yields 0.056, 12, 11.5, 12.3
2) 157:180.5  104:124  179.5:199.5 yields 0.029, 11.8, 12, 12.5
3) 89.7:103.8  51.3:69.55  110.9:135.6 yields 0.006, 12.3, 11.9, 11.7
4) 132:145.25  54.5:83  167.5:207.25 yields 0.054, 12.2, 11.7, 12.3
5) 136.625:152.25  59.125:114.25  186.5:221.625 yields 0.041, 12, 11.7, 12.4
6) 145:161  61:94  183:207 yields 0.054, 12.1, 11.8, 12.5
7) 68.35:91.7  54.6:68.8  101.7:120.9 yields -0.007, 12.2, 12.1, 11.8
